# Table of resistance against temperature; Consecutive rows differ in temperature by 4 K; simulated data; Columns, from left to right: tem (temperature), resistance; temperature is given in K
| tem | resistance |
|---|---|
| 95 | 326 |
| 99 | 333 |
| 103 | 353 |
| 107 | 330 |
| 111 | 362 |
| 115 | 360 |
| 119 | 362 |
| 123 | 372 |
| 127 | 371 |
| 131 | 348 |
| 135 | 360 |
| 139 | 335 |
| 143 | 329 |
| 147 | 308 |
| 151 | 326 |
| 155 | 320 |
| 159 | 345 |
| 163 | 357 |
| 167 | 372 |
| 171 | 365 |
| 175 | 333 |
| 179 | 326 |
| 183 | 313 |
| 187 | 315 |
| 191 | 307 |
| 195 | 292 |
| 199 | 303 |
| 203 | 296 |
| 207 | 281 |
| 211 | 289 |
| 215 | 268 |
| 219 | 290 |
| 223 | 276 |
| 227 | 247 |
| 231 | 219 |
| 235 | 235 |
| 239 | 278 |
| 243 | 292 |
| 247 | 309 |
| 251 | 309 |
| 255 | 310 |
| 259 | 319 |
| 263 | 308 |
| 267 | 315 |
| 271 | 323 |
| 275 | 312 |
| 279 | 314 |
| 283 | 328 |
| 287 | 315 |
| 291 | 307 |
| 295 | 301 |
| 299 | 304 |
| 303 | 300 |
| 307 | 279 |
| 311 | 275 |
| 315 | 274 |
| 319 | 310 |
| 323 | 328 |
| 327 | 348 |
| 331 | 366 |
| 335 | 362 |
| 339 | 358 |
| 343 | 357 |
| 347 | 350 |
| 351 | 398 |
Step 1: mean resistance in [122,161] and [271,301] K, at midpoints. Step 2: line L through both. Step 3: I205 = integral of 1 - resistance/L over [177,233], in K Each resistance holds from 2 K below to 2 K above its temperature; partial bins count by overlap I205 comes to 7.0 K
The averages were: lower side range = 341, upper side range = 312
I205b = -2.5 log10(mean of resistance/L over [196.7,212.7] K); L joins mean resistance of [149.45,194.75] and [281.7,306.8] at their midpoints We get 0.12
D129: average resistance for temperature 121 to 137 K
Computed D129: 363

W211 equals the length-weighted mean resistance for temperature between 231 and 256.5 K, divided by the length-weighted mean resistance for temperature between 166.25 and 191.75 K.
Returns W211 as 0.85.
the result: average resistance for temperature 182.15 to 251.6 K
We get 283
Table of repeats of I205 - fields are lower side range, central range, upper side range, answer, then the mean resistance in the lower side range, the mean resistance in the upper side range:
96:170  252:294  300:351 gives 2.3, 347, 328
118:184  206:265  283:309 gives 7.0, 344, 303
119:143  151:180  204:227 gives -1.9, 355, 279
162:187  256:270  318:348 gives 1.3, 341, 349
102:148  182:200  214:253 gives -0.2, 350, 272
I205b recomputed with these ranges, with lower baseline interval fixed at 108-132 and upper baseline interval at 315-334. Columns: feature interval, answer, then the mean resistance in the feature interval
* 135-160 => 0.091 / 329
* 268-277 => 0.075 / 317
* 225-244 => 0.341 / 252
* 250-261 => 0.097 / 313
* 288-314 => 0.143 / 294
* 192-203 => 0.176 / 298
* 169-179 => 0.030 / 344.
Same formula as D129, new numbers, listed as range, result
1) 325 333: 357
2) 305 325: 293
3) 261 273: 315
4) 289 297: 304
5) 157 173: 360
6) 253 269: 313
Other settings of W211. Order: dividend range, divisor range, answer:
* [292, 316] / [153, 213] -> 0.90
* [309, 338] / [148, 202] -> 0.99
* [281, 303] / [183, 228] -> 1.07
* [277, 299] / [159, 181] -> 0.89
